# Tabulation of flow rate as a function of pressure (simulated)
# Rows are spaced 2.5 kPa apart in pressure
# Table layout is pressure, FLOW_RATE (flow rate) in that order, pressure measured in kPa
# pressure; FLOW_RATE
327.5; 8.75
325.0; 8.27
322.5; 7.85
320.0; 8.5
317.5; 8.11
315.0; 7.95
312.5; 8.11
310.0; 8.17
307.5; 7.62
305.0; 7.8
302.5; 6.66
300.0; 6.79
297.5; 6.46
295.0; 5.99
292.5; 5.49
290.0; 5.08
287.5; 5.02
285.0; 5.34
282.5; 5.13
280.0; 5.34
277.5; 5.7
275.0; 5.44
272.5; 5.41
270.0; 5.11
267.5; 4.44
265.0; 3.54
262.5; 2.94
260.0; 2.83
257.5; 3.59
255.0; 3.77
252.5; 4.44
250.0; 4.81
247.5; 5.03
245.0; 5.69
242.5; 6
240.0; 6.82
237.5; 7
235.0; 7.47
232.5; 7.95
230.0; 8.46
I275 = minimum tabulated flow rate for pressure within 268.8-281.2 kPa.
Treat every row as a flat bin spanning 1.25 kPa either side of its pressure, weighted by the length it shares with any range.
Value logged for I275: 5.11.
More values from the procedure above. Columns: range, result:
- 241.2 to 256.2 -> 3.77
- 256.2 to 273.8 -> 2.83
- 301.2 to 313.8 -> 6.66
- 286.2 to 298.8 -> 5.02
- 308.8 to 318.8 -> 7.95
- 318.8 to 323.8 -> 7.85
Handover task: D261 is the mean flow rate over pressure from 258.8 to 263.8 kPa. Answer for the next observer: 2.89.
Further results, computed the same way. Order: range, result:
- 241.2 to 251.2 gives 5.39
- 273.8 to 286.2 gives 5.39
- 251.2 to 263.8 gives 3.52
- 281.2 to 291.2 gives 5.14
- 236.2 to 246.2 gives 6.39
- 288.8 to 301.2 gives 5.96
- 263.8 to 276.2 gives 4.79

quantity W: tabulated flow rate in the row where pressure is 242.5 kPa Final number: 6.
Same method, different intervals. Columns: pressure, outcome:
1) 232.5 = 7.95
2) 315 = 7.95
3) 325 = 8.27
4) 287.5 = 5.02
